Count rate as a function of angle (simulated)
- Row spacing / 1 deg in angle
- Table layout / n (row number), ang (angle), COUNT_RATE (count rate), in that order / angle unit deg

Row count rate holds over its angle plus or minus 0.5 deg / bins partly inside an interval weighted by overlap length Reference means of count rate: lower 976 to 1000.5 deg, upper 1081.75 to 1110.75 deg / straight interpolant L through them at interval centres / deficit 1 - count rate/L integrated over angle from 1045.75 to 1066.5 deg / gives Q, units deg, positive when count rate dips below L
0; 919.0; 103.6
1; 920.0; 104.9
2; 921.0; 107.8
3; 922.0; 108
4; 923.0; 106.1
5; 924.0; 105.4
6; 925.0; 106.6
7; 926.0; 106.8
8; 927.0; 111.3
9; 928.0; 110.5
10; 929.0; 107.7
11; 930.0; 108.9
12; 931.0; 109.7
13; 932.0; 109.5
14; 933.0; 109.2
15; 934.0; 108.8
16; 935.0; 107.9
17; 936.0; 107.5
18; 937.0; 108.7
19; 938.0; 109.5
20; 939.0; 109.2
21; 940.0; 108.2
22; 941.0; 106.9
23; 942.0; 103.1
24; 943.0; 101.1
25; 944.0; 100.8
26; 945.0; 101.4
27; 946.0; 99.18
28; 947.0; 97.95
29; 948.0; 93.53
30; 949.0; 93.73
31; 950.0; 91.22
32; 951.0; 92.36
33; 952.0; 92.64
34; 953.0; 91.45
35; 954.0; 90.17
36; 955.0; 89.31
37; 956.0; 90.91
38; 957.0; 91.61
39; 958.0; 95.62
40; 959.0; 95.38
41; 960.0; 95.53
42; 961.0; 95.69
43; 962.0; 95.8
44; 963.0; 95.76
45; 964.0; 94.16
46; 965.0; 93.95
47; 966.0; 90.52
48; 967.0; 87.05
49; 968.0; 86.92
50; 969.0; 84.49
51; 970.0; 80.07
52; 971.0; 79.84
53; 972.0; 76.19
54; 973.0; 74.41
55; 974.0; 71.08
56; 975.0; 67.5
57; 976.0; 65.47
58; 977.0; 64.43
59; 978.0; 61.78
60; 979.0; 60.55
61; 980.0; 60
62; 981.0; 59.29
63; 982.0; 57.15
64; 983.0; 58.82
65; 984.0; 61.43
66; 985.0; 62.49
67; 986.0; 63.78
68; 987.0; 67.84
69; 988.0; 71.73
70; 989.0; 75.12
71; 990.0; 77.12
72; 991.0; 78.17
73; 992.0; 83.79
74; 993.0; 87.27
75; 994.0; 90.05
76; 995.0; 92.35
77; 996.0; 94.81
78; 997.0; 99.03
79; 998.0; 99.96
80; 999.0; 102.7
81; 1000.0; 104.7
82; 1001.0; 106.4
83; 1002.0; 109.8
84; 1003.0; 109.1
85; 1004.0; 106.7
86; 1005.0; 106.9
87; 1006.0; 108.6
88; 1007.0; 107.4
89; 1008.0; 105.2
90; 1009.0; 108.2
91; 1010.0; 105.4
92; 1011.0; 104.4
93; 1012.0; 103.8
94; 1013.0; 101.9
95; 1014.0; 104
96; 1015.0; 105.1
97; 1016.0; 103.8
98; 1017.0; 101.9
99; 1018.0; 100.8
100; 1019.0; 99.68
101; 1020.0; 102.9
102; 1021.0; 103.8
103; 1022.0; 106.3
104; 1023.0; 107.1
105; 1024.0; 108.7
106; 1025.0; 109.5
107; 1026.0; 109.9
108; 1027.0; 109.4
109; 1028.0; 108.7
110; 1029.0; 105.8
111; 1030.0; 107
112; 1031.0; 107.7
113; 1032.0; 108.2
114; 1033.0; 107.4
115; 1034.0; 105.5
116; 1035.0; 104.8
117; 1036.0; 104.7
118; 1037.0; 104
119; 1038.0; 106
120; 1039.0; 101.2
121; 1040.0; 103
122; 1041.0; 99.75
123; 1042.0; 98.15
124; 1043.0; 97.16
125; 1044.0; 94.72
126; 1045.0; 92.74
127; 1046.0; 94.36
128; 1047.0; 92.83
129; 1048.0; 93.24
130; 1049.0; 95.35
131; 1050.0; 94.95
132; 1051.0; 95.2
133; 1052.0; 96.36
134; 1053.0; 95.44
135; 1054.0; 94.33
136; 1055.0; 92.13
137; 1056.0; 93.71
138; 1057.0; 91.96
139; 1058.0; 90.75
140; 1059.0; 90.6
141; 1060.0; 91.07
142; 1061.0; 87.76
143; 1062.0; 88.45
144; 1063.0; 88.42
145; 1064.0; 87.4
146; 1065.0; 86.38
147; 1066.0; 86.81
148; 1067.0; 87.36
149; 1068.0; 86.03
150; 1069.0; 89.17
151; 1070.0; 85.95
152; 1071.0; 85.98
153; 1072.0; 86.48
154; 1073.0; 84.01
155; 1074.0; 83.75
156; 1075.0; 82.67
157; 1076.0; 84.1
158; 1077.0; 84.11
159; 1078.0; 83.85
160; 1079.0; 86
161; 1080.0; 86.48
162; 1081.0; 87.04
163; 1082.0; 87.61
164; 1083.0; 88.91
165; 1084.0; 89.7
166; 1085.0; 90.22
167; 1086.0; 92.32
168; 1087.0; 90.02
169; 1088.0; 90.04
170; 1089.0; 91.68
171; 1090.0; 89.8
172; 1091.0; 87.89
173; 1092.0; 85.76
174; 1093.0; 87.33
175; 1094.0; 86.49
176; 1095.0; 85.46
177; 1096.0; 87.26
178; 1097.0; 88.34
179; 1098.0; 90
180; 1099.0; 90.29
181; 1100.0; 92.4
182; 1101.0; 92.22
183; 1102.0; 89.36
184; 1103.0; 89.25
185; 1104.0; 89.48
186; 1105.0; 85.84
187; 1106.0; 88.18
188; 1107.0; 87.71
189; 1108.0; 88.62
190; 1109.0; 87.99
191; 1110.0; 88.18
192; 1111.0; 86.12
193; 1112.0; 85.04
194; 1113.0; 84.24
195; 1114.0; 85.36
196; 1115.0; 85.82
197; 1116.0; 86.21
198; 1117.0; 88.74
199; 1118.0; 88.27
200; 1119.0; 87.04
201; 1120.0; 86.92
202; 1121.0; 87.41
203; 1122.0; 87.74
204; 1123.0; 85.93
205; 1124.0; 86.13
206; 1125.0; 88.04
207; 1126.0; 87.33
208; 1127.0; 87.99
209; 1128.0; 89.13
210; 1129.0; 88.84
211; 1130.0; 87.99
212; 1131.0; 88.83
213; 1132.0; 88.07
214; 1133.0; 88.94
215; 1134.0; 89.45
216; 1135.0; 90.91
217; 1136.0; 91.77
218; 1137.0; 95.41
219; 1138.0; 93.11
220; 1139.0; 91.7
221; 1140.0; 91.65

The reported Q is -1.87 deg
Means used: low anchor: 76.2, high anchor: 88.9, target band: 91.8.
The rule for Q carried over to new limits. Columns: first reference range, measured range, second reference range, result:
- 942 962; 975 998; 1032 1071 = 5.3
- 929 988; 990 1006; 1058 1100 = -1.7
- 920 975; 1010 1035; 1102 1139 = -3.2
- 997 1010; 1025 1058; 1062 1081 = -1.8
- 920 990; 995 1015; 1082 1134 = -3.3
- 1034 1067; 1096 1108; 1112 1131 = 0.0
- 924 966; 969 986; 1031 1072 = 5.5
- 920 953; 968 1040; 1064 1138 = 3.5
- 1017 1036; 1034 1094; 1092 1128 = 4.0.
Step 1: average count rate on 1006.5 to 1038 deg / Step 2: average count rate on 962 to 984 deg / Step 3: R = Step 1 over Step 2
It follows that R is 1.4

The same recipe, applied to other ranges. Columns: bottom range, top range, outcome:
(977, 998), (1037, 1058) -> 1.31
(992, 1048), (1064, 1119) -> 0.85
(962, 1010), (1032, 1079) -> 1.10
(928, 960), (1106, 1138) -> 0.87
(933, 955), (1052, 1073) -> 0.89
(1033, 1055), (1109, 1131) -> 0.89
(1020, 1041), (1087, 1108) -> 0.84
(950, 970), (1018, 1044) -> 1.14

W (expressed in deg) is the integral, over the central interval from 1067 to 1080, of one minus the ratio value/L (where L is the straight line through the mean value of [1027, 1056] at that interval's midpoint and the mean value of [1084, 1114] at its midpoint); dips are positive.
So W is 1.2 deg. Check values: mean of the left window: 100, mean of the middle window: 85.3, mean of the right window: 88.5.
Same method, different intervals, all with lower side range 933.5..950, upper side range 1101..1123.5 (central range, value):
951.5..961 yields 0.86 deg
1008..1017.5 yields -0.76 deg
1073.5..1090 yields 0.49 deg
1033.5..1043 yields -0.85 deg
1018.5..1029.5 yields -1.26 deg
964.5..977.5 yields 2.84 deg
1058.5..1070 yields 0.47 deg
